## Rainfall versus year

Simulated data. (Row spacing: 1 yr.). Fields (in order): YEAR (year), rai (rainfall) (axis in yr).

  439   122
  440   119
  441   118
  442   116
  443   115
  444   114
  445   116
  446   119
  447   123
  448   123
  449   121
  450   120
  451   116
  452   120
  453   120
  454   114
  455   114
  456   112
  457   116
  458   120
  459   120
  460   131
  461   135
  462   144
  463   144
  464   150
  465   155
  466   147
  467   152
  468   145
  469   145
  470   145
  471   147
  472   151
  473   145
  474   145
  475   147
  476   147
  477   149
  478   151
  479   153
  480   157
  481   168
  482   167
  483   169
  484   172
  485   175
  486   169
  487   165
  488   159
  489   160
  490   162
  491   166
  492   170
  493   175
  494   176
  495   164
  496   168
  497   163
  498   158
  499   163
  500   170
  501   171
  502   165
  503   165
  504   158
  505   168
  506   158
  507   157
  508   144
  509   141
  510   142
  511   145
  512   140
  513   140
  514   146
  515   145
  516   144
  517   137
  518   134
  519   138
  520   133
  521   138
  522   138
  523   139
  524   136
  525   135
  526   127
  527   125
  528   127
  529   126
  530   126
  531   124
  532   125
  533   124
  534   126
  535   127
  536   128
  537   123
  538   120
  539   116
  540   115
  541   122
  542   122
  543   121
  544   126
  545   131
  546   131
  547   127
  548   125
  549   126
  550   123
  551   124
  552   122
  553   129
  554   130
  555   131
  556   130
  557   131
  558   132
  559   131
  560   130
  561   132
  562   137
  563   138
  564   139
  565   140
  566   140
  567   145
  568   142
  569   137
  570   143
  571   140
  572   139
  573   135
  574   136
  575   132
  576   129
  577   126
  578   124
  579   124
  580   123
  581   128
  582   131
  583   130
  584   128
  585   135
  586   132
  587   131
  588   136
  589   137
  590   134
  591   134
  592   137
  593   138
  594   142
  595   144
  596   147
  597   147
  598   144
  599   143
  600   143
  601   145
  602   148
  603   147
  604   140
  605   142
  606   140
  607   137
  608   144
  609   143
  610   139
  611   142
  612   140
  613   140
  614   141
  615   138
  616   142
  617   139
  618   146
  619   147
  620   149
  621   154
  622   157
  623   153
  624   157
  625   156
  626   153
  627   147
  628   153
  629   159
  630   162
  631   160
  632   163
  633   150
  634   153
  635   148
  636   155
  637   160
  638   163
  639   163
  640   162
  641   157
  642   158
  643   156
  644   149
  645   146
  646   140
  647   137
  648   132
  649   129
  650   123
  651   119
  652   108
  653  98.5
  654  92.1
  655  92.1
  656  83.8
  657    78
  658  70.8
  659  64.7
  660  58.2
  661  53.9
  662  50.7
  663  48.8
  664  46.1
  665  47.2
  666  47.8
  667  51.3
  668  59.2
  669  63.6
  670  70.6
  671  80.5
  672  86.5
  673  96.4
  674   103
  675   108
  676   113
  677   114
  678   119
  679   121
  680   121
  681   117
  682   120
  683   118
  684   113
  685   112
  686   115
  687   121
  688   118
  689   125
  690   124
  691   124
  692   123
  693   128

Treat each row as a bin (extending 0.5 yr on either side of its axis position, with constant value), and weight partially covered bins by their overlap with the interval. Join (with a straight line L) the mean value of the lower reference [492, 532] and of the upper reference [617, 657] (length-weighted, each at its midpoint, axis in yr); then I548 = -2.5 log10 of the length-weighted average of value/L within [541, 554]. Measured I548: 0.16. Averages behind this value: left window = 147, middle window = 126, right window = 142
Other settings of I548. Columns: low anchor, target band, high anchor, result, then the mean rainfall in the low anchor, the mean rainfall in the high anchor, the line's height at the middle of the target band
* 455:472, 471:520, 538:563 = -0.170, 138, 127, 134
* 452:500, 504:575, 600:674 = 0.051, 150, 124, 140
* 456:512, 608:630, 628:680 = -0.222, 154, 112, 120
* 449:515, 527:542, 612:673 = 0.138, 150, 121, 140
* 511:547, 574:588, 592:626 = 0.084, 130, 145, 140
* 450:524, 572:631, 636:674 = -0.209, 149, 102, 117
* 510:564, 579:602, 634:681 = -0.147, 130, 106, 120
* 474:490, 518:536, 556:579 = 0.131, 160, 135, 147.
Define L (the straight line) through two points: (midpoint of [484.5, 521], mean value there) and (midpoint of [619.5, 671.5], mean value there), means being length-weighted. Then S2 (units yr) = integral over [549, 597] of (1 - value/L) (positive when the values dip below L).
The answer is 1.4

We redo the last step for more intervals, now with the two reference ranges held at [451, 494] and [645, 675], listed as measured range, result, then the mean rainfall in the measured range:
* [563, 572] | -1.9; 140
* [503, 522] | -1.5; 145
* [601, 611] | -3.8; 142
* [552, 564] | -1.3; 132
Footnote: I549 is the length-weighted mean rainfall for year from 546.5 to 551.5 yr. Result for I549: 125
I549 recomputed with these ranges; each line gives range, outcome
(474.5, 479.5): 149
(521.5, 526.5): 135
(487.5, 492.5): 163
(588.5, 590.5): 136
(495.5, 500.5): 164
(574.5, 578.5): 128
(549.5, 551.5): 124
